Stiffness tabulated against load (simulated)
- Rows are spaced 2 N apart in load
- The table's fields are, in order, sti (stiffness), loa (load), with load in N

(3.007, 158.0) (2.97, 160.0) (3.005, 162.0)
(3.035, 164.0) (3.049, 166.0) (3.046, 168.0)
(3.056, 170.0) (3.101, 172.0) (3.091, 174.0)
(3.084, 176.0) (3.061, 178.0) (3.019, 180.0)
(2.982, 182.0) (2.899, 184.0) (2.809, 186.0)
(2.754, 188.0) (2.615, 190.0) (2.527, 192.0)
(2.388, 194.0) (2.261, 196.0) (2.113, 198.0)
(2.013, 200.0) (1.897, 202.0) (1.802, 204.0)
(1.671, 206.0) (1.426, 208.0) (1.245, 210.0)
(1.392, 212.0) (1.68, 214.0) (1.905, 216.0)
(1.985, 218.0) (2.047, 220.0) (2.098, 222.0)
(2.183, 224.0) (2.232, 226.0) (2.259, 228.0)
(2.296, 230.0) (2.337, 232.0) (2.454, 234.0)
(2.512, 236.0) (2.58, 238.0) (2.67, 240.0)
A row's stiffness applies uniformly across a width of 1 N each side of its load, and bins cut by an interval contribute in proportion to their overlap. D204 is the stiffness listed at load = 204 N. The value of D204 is 1.802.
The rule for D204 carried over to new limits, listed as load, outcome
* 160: 2.97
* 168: 3.046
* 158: 3.007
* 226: 2.232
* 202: 1.897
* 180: 3.019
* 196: 2.261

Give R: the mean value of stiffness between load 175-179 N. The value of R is 3.07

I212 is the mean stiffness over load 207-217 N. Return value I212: 1.53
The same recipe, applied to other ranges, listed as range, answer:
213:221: 1.9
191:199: 2.32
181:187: 2.9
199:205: 1.9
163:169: 3.04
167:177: 3.08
